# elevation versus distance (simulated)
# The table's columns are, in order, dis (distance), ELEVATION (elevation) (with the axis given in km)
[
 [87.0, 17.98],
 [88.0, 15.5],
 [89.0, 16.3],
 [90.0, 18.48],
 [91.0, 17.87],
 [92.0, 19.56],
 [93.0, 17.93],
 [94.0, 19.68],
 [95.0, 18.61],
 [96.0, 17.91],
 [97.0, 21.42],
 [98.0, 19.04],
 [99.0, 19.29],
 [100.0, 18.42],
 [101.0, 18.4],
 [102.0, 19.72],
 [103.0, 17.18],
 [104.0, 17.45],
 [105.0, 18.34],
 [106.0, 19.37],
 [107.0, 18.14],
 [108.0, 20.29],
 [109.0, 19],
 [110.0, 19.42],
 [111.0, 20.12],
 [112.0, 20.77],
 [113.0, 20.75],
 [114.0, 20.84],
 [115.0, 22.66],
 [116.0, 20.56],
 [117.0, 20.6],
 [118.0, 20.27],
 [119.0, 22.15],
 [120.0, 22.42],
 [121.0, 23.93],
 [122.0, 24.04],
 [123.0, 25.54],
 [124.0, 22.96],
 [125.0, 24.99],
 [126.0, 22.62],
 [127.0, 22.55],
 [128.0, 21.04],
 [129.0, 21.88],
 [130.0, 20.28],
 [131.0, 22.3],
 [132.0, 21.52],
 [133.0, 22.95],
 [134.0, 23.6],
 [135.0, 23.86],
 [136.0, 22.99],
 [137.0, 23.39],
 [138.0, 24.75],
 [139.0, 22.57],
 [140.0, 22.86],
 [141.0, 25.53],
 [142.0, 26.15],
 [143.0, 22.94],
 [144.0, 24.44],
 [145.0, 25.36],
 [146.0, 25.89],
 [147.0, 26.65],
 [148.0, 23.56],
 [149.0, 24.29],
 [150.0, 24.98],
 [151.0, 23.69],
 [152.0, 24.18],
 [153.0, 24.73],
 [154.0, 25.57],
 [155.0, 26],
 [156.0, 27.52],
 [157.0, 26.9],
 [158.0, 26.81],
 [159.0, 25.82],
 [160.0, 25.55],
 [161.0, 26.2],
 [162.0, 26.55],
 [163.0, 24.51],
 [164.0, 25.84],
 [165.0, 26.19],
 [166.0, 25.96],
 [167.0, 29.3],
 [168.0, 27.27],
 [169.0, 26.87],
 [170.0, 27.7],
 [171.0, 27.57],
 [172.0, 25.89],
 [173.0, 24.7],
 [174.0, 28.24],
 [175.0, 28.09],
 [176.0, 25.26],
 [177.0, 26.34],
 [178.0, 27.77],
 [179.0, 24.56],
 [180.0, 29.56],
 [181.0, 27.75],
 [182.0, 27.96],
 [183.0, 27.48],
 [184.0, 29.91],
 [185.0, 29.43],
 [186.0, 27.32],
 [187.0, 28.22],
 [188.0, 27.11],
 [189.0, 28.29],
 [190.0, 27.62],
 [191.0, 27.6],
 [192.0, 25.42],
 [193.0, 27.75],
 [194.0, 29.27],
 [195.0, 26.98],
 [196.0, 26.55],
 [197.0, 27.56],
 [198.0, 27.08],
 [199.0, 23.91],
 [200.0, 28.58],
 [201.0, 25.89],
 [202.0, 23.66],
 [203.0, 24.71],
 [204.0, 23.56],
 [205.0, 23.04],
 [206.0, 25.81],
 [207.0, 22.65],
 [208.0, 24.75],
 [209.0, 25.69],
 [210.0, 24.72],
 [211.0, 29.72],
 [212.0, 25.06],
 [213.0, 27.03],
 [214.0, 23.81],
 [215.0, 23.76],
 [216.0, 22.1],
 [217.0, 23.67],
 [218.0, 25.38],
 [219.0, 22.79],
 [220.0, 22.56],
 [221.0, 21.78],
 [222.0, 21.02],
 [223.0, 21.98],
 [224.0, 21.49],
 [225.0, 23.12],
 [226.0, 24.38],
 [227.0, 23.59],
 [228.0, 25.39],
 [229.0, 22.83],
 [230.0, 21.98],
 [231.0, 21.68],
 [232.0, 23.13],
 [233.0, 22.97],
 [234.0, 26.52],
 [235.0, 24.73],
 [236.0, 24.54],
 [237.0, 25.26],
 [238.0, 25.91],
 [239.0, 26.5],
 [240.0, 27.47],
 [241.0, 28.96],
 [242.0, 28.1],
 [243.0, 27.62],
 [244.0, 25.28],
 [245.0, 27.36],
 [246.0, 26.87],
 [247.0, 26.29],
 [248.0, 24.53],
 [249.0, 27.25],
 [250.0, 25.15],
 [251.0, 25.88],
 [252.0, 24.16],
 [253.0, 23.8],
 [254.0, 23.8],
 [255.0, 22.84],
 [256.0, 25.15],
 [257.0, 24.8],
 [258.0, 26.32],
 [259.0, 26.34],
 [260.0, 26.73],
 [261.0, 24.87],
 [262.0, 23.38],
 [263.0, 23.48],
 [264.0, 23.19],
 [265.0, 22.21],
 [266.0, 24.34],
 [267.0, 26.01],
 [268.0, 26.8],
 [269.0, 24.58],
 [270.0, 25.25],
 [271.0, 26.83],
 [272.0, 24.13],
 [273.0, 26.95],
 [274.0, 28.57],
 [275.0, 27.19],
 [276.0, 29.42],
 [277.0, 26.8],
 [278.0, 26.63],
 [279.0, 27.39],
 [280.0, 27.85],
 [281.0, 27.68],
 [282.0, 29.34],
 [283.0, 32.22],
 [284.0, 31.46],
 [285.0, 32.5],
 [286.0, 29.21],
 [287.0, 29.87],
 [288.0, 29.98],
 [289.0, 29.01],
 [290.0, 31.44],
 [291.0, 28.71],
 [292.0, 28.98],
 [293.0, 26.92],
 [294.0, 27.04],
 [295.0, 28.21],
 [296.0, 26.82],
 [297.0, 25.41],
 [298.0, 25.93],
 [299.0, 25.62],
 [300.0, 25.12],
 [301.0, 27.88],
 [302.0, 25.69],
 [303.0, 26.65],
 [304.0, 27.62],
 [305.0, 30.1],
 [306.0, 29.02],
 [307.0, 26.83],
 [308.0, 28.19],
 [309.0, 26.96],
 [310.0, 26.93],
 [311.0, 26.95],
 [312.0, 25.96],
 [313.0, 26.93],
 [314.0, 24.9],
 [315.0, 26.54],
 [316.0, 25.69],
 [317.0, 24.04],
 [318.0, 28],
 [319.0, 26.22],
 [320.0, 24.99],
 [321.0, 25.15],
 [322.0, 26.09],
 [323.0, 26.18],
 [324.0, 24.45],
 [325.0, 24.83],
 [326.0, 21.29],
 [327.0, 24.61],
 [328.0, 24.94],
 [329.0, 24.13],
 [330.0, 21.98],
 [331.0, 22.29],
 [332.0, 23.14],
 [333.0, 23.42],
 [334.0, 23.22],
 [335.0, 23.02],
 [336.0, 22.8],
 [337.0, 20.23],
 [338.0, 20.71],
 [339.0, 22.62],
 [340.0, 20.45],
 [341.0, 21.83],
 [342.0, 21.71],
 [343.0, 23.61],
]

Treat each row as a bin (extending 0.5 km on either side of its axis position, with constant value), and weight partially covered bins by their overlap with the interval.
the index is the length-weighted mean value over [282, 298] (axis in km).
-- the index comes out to 29.1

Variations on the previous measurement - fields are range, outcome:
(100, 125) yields 20.7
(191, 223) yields 25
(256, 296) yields 27.2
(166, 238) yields 25.6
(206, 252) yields 24.7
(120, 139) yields 23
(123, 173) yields 24.8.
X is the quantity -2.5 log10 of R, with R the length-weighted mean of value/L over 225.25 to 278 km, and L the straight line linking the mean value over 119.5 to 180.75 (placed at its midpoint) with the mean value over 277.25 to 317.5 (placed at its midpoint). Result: 0.064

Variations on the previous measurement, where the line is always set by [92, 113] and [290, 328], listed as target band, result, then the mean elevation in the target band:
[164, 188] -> -0.25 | 27.3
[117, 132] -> -0.14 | 22.5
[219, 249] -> -0.04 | 24.6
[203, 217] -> -0.08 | 24.7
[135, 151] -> -0.19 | 24.4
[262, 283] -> -0.05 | 26.3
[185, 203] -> -0.21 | 27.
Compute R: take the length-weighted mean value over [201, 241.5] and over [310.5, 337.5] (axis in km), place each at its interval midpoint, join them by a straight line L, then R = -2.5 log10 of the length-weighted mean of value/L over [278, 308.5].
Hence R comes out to -0.158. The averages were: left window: 24.3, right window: 24.5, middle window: 28.3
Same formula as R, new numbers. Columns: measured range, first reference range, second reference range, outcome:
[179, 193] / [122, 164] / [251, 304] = -0.11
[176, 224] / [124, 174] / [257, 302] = 0.00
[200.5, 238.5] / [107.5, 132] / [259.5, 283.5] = 0.03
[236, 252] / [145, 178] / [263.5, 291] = 0.03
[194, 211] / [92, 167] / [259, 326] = -0.04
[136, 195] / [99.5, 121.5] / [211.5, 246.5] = -0.19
